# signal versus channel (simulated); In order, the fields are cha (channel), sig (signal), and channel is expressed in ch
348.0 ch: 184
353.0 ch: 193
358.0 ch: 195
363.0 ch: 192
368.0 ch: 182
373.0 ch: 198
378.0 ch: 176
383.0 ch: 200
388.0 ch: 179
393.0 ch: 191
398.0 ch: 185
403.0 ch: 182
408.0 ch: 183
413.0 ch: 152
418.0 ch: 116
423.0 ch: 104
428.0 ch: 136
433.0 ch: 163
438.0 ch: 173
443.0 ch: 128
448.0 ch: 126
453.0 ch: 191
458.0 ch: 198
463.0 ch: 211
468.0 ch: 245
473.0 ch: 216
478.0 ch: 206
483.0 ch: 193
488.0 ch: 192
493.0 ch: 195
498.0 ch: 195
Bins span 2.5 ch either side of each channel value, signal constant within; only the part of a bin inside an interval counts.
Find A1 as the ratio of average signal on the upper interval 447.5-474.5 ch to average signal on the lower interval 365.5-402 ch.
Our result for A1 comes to 1.1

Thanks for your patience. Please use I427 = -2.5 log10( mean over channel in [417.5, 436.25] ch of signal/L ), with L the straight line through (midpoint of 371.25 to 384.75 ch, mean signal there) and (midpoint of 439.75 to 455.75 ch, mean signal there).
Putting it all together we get 0.21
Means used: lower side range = 190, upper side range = 150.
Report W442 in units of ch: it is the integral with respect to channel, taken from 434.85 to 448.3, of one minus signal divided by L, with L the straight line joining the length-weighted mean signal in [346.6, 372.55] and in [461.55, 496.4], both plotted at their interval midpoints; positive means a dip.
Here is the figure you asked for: 3.7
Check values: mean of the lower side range 190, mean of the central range 146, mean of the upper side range 208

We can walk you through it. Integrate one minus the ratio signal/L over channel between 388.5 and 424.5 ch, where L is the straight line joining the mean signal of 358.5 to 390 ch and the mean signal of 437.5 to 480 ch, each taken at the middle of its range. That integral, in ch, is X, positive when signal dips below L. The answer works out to 5.1 ch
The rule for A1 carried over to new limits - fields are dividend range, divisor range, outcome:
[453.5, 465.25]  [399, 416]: 1.18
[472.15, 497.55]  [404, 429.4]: 1.41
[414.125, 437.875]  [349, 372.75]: 0.71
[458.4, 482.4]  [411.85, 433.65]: 1.65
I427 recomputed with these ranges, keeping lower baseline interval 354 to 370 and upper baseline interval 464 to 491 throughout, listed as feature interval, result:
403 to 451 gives 0.357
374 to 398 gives 0.042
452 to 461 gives 0.057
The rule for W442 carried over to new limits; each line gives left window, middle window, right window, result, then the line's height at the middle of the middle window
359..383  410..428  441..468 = 5.47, 183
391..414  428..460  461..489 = 6.09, 198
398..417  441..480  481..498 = -1.08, 185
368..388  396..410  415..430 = -3.18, 150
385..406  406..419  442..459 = 1.78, 177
